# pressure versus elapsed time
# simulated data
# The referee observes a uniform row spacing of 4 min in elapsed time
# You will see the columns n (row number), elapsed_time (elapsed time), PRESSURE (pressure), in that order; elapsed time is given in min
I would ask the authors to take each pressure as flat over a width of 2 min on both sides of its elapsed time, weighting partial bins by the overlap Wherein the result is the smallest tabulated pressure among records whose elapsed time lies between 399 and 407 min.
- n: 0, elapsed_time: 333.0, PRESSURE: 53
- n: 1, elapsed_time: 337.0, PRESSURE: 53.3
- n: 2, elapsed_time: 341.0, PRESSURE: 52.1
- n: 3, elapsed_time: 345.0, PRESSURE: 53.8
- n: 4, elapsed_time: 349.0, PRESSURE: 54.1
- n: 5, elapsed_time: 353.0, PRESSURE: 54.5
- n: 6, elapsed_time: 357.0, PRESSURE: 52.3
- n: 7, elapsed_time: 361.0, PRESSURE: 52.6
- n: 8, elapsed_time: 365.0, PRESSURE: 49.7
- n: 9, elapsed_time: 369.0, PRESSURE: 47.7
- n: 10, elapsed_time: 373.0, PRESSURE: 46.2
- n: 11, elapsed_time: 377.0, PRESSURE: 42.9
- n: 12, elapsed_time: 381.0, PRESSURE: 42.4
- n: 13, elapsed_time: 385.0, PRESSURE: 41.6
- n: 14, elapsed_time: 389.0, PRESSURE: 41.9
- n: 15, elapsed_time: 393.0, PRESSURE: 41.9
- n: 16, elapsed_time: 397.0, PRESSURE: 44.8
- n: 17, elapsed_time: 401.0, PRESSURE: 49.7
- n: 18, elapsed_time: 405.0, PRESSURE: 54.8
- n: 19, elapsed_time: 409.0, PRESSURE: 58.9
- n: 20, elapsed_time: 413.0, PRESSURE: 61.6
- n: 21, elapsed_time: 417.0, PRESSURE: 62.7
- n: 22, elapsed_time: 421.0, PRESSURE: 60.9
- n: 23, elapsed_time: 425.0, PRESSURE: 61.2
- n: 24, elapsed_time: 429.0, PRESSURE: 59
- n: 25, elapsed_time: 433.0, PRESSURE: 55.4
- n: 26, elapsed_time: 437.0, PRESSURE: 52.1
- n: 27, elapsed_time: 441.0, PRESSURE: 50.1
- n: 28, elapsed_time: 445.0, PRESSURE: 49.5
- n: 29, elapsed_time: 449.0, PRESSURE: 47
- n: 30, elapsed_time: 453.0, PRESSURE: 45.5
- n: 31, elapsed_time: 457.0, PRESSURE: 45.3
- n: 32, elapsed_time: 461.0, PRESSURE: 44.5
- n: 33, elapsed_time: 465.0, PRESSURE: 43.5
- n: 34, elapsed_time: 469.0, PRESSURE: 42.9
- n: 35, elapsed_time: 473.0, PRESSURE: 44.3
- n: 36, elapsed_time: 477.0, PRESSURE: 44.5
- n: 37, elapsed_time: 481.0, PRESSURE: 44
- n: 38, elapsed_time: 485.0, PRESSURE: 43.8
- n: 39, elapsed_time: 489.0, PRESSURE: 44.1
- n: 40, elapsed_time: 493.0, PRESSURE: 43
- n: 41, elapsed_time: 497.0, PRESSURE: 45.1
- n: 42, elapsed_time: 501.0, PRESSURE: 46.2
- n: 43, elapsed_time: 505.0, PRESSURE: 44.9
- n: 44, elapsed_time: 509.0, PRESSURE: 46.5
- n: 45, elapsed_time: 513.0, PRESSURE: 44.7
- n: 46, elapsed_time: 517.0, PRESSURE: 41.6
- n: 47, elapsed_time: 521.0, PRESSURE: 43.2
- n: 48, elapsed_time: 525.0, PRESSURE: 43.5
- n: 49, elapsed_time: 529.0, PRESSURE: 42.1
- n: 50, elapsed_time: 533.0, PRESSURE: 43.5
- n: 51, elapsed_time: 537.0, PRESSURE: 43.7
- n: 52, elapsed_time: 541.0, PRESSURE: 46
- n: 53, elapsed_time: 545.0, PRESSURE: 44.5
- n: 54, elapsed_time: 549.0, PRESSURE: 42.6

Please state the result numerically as 49.7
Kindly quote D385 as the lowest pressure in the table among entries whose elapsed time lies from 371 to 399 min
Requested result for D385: 41.6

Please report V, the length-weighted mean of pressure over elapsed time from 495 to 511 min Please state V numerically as 45.7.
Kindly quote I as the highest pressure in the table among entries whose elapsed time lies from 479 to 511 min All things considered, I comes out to 46.5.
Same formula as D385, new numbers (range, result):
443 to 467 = 43.5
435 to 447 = 49.5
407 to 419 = 58.9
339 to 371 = 47.7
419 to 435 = 55.4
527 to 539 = 42.1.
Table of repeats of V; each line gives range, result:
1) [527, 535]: 42.8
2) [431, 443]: 52.5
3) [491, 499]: 44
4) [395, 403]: 47.2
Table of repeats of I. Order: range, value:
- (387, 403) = 49.7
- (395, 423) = 62.7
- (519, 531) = 43.5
